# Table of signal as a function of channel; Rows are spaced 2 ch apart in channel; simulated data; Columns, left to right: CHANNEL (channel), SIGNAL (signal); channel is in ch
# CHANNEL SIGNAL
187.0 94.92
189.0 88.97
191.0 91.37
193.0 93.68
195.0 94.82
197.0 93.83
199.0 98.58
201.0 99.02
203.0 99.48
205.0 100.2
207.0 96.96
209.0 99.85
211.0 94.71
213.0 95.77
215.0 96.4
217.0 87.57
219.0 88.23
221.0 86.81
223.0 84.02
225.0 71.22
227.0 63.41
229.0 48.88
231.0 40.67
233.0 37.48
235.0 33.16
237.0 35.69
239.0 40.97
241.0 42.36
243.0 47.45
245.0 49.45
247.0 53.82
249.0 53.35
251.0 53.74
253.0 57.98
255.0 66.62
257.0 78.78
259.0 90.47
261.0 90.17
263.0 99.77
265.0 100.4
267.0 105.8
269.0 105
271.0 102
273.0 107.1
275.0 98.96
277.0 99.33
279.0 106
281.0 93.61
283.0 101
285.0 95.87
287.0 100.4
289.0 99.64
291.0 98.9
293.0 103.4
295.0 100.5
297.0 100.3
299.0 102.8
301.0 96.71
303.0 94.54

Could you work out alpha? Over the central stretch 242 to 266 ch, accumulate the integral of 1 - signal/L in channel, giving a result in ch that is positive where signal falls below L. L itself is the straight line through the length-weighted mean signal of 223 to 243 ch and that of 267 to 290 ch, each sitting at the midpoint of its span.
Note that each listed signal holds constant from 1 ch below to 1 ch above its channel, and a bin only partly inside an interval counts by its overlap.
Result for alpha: 1.2 ch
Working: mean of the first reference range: 48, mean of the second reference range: 101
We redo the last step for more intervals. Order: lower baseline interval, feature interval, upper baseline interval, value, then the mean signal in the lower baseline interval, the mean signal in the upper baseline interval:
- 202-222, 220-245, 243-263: 8.90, 94.6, 66.8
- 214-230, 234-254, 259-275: 9.56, 78.3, 101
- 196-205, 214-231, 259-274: 3.91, 98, 101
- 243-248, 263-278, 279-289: -3.86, 50.8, 98.7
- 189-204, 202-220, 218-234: -3.39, 95.4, 65.1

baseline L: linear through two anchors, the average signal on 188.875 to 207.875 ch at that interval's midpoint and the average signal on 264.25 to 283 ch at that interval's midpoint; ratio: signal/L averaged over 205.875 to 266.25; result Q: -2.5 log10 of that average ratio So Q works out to 0.38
